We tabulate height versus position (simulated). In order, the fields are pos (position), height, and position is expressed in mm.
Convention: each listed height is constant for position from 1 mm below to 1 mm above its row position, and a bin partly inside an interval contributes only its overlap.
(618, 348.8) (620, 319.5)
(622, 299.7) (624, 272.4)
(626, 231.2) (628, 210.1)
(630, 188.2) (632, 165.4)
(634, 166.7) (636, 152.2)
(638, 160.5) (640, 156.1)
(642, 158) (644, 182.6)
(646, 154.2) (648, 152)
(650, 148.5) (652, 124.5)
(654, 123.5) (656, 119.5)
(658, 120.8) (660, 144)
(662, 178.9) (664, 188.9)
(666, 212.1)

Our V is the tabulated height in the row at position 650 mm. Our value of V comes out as 148.5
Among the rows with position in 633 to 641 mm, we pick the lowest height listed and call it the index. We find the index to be 152.2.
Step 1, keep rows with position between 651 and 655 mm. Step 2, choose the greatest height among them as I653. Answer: 124.5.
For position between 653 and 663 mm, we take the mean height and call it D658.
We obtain 137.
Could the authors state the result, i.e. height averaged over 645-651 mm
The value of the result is 152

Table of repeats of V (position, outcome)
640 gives 156.1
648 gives 152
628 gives 210.1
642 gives 158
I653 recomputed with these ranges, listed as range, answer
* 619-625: 319.5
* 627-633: 210.1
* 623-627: 272.4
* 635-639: 160.5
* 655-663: 178.9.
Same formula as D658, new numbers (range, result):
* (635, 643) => 157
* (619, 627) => 281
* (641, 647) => 165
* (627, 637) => 177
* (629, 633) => 177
